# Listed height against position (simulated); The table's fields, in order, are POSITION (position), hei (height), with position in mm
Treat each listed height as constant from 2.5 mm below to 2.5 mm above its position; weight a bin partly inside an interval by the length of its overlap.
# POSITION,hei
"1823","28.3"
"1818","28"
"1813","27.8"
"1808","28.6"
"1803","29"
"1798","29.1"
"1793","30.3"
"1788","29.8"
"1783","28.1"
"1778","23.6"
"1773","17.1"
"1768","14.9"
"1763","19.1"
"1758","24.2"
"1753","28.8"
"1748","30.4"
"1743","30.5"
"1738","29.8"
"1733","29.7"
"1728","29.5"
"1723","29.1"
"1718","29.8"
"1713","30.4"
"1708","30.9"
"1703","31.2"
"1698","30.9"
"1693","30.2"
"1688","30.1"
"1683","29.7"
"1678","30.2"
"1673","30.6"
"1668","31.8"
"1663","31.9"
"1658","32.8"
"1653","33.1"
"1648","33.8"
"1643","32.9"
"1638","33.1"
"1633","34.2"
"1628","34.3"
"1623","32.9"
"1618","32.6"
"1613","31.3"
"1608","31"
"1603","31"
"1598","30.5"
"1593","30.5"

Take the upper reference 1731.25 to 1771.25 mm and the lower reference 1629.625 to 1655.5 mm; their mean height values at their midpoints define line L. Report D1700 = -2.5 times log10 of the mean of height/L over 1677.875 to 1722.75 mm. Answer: -0.04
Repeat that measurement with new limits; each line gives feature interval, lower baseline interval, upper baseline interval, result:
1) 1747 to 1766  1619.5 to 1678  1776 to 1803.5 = 0.178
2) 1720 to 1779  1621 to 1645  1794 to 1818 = 0.182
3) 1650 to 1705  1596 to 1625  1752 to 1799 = -0.094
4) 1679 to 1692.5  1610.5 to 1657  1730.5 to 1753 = 0.057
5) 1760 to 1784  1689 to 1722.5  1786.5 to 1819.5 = 0.410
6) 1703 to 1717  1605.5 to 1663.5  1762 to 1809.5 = -0.061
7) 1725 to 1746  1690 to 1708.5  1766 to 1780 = -0.207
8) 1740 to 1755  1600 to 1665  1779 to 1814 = 0.000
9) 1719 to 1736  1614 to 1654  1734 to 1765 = -0.036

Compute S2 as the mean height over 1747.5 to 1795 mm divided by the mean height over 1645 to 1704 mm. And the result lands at 0.78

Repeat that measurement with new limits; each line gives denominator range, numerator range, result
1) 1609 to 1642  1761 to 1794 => 0.70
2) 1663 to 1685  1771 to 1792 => 0.82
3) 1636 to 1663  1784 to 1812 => 0.88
